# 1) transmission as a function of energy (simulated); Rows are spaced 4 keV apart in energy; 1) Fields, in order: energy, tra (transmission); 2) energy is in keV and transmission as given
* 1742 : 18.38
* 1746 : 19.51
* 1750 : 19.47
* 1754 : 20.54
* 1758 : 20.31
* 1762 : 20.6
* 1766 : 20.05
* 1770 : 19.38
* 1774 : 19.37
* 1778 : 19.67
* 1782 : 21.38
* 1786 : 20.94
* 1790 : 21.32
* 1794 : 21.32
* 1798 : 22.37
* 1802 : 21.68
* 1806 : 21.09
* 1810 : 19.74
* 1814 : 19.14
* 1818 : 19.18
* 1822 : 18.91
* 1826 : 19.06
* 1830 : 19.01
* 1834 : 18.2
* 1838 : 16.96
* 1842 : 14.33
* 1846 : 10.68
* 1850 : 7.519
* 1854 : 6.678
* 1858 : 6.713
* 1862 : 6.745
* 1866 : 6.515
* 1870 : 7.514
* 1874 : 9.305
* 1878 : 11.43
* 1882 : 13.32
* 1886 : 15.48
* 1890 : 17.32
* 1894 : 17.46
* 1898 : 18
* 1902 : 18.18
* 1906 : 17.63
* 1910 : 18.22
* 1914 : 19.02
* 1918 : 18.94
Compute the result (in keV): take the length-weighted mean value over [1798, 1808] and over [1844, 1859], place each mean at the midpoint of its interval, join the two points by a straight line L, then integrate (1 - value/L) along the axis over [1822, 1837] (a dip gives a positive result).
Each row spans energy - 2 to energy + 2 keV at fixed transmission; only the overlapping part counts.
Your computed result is -4.89 keV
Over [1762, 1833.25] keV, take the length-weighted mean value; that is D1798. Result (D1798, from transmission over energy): 20.2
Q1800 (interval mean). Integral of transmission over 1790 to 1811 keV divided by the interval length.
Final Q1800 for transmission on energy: 21.3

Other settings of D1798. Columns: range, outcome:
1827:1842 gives 17.6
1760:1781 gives 19.9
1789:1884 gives 14.9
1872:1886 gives 11.9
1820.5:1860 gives 13.7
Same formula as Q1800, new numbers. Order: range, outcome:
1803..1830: 19.6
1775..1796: 20.9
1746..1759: 20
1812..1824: 19.1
